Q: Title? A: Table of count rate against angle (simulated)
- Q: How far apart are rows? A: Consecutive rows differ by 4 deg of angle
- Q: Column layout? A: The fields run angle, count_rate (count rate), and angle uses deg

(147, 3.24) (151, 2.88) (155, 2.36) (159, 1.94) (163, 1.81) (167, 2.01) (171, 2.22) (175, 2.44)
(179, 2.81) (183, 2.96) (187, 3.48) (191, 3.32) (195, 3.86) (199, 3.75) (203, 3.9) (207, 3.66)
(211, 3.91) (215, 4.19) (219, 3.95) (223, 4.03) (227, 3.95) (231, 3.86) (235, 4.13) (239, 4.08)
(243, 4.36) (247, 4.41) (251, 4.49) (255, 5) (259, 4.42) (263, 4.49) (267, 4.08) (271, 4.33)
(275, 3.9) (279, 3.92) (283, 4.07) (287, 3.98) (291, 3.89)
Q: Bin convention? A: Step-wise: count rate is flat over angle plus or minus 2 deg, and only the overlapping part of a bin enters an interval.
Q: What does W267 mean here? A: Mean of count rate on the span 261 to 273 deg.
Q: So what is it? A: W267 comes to 4.3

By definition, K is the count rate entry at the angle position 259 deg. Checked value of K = 4.42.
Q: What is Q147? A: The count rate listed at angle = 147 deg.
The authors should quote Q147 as 3.24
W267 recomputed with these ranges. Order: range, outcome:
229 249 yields 4.17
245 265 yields 4.56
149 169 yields 2.2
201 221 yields 3.92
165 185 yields 2.49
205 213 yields 3.79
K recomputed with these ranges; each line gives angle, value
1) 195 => 3.86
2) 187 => 3.48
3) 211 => 3.91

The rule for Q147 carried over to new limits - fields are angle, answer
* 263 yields 4.49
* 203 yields 3.9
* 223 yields 4.03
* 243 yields 4.36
